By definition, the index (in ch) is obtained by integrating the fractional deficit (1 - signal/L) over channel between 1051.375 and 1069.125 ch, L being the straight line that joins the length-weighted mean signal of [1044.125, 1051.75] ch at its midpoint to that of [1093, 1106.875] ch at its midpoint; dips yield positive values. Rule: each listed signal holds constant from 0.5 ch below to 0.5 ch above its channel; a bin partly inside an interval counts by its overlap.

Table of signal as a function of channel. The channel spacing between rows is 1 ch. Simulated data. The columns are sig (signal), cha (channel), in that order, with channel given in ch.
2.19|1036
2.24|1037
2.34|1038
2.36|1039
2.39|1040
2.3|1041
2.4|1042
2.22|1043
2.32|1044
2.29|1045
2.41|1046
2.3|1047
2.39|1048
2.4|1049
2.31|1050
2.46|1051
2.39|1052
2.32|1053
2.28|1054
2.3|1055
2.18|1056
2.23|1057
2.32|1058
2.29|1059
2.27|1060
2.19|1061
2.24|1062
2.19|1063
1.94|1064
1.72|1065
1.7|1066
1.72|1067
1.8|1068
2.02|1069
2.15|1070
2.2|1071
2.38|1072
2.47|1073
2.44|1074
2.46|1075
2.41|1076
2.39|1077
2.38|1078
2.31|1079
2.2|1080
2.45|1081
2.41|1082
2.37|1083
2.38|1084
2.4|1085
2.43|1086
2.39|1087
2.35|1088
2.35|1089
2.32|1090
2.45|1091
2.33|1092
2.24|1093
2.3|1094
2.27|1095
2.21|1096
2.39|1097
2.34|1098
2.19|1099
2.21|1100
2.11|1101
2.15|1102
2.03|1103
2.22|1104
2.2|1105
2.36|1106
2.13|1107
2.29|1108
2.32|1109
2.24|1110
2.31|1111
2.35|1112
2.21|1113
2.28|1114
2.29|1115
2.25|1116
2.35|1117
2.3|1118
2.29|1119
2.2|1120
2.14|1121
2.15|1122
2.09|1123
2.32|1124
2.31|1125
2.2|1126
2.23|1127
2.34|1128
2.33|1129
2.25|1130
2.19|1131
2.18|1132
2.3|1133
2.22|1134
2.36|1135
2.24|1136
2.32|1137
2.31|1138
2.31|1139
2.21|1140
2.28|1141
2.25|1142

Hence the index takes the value 1.6 ch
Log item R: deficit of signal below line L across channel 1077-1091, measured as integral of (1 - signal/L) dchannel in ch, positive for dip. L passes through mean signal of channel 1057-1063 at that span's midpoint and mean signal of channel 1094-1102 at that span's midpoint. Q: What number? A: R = -0.8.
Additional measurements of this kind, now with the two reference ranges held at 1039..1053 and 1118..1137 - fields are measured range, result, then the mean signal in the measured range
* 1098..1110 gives 0.4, 2.21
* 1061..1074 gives 1.4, 2.07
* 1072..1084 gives -0.4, 2.39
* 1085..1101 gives -0.2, 2.31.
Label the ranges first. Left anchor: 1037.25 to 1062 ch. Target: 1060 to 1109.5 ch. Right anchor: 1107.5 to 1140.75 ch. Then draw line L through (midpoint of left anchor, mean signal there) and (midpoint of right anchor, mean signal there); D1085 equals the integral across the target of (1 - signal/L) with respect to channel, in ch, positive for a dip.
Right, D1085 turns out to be 1.0 ch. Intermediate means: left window 2.32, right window 2.26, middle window 2.24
